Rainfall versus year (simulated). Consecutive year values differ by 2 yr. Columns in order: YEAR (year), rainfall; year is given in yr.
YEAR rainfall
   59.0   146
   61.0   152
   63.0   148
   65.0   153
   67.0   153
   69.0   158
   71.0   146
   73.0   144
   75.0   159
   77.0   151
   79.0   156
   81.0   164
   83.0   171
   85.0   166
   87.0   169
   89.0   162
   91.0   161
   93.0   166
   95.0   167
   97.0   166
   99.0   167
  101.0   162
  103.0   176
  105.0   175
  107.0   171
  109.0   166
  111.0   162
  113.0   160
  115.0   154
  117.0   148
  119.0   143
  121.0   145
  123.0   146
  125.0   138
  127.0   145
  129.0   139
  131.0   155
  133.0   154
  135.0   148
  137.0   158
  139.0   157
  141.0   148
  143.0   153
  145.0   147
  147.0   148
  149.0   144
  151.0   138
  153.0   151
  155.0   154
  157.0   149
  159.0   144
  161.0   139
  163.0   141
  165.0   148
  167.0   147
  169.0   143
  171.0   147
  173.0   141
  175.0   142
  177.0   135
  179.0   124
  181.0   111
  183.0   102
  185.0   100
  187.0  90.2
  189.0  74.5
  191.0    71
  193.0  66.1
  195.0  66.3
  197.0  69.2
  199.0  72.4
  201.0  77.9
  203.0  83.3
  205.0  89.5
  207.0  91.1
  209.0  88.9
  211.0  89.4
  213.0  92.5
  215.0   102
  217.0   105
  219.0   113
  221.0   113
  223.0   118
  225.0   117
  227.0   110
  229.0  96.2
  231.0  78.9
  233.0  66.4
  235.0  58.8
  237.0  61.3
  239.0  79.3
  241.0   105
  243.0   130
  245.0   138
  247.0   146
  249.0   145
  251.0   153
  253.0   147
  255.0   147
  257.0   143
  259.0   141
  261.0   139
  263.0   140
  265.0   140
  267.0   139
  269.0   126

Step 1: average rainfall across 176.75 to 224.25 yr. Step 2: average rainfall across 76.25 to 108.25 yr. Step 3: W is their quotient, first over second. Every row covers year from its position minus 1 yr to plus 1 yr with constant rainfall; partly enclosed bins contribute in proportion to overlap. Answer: 0.6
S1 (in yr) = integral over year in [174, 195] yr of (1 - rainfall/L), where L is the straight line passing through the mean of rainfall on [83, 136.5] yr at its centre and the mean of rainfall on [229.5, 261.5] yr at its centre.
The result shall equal 5.6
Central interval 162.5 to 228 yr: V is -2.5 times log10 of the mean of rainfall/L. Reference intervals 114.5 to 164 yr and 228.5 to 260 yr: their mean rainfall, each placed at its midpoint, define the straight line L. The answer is 0.23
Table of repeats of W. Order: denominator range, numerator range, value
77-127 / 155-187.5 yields 0.83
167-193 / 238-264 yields 1.18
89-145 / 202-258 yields 0.69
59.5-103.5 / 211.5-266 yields 0.72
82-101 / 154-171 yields 0.88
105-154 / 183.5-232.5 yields 0.60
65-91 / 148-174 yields 0.92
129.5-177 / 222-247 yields 0.67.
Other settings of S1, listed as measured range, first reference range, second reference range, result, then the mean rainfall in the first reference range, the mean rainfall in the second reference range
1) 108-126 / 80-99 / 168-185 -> 0.3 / 166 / 129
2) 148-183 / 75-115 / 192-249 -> -4.1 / 165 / 94.6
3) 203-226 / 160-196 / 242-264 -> 5.0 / 116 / 143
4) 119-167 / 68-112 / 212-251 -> -2.1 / 163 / 105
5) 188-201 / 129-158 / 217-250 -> 5.6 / 150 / 105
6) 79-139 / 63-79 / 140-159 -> -3.5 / 152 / 148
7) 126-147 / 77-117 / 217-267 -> 0.2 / 165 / 118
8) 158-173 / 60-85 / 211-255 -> -1.8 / 155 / 109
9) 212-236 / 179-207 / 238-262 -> 2.8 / 84.4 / 134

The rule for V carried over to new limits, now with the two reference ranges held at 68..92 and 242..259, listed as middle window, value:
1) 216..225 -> 0.28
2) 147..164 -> 0.05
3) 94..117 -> -0.06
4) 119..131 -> 0.08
